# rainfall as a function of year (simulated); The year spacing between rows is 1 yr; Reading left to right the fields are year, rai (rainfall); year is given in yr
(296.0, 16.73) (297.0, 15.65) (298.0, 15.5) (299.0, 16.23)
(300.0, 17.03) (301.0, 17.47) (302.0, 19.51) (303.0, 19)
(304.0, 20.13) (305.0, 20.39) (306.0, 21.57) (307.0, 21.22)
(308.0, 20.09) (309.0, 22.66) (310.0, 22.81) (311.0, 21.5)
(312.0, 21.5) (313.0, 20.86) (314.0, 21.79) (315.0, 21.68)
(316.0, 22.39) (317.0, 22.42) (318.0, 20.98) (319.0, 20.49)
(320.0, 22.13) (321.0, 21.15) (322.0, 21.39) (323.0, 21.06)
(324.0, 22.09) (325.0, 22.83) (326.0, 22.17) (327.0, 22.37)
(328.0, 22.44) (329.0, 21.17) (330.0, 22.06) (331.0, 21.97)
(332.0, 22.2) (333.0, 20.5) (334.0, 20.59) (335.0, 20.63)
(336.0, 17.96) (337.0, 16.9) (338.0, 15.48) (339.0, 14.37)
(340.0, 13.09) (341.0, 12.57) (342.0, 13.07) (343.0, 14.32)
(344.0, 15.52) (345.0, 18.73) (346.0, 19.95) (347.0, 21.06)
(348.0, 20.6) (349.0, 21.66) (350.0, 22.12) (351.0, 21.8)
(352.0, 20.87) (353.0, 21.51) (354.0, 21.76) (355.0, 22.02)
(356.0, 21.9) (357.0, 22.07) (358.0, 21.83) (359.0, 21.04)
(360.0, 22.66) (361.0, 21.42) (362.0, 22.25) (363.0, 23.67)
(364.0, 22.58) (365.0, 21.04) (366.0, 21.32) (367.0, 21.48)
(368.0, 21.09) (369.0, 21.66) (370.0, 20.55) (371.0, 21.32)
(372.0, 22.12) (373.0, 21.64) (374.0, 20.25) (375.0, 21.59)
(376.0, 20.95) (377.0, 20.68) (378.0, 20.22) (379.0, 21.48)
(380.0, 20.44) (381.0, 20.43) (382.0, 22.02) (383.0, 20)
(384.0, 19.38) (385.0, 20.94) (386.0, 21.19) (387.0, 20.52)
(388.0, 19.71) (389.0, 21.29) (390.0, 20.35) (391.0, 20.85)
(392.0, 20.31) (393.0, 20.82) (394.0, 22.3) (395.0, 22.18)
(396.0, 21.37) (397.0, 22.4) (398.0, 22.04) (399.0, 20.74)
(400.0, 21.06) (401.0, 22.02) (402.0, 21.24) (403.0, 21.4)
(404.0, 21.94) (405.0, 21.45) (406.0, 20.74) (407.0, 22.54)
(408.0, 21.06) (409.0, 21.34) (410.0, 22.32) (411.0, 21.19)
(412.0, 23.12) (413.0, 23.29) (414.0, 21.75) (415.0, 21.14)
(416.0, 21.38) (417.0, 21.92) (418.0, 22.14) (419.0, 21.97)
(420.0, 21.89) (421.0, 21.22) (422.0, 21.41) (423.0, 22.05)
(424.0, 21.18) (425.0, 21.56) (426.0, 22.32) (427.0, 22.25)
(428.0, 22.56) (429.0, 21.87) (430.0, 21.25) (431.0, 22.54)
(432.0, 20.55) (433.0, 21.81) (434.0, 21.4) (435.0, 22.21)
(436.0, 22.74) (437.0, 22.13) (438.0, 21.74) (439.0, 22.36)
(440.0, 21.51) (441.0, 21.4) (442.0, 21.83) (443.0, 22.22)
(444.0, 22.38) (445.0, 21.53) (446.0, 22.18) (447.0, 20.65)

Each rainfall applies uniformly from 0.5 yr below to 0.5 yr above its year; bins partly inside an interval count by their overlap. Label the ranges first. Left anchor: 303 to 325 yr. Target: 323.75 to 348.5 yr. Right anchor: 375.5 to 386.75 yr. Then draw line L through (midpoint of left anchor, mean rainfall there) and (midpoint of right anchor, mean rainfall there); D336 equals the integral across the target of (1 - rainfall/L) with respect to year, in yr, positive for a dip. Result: 2.61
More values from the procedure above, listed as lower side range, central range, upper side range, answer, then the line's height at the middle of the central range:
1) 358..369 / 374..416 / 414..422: 0.9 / 21.7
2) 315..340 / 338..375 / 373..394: 0.9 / 20.7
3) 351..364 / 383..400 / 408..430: 0.7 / 21.9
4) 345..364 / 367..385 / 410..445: 0.6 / 21.7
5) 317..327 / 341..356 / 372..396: 1.3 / 21.3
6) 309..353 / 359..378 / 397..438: -0.6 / 20.8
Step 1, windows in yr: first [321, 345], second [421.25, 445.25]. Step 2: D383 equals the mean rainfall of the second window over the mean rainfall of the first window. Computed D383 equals 1.1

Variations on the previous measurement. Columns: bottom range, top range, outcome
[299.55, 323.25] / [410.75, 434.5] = 1.04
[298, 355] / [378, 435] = 1.07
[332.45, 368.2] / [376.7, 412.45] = 1.07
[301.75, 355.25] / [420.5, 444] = 1.08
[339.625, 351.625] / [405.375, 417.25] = 1.21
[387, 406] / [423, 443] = 1.03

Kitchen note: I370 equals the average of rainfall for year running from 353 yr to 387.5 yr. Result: 21.3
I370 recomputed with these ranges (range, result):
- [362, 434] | 21.4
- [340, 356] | 19.1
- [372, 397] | 20.9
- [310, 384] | 20.6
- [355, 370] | 21.8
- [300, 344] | 20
